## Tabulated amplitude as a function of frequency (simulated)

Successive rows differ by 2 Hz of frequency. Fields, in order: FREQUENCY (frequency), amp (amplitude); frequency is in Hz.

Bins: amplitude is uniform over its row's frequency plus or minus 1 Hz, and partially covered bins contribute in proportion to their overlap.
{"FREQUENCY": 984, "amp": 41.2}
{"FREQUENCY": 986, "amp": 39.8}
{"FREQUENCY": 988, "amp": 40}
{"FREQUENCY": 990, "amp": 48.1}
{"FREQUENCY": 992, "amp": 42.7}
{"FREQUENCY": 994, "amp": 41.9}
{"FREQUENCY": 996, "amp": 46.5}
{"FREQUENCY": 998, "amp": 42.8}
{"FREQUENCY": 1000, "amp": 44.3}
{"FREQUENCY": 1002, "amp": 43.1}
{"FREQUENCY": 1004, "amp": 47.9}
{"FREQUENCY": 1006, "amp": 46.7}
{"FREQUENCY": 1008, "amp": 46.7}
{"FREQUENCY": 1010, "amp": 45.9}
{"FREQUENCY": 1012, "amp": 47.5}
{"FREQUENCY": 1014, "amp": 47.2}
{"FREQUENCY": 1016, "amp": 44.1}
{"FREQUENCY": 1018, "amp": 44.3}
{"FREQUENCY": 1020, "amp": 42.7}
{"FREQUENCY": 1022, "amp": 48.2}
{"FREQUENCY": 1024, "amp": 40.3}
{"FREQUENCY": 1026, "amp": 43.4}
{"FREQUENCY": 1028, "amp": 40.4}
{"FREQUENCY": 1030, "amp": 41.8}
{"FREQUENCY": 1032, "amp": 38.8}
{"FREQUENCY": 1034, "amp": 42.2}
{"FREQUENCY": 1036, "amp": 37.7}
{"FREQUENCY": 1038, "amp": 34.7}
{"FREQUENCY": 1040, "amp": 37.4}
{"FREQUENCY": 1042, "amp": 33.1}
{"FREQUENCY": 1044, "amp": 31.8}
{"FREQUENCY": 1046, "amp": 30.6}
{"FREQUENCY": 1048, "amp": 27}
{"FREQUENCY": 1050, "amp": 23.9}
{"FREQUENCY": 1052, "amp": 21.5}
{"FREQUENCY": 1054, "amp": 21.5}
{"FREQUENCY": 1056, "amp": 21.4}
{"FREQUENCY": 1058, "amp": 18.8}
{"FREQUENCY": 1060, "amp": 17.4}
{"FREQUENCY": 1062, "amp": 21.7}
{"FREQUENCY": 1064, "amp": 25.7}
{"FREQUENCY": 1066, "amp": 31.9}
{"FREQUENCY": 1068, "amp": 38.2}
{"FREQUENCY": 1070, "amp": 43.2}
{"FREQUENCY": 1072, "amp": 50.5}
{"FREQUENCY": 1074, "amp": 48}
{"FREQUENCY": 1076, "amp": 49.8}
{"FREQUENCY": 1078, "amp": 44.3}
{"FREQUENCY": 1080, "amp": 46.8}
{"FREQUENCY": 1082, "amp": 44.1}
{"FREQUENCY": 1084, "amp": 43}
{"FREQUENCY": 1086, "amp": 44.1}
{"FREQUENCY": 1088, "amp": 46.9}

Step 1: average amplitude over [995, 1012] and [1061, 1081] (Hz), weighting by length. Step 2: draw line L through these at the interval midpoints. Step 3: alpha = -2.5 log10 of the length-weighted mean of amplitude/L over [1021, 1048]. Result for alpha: 0.135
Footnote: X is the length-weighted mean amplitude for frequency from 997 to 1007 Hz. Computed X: 45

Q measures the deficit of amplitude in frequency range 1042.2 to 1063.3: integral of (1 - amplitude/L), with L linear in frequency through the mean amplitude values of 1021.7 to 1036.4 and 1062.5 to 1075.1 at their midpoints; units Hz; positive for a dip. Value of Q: 8.5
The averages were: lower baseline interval 41.4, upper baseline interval 39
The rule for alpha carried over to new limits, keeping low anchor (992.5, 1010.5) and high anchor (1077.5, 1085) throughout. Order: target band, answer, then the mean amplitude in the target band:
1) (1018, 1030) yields 0.05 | 43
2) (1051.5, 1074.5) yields 0.44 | 29.8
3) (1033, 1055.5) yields 0.41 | 30.8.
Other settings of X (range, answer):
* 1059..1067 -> 24.2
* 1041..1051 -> 29.3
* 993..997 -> 44.2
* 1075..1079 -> 47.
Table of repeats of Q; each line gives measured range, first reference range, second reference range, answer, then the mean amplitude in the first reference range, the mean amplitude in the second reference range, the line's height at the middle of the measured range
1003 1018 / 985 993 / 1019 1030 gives -1.3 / 42.6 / 42.9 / 42.8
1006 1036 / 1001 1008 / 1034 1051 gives -2.7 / 46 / 32.6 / 40.2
